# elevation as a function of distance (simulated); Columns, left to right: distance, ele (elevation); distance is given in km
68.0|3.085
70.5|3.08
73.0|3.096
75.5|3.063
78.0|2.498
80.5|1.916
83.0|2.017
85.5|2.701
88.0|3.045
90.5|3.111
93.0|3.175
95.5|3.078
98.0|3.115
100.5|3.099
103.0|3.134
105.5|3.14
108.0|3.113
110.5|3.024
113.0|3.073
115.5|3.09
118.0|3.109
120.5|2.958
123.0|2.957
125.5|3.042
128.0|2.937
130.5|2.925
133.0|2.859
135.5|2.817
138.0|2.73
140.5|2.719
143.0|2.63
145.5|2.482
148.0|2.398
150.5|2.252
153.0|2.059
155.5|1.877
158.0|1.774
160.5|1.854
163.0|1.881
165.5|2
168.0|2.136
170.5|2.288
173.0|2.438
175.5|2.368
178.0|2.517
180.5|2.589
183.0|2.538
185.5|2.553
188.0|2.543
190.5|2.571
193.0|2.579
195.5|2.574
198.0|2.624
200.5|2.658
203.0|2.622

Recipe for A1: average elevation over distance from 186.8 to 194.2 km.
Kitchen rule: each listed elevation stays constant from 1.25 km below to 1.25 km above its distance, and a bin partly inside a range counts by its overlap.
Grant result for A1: 2.56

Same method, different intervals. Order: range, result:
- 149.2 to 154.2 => 2.16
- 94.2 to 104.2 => 3.11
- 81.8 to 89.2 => 2.59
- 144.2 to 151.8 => 2.38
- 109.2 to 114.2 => 3.05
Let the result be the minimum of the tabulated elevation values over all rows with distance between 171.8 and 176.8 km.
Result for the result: 2.368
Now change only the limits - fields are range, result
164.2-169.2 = 2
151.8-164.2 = 1.774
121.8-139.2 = 2.73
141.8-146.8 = 2.482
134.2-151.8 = 2.252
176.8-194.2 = 2.517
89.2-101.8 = 3.078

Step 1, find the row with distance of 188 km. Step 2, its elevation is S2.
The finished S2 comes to 2.543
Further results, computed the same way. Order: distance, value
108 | 3.113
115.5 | 3.09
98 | 3.115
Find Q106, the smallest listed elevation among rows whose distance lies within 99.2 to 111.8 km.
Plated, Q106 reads 3.024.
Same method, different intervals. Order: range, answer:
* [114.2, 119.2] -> 3.09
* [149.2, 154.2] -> 2.059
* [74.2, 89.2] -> 1.916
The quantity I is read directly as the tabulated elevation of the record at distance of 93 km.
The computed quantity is 3.175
